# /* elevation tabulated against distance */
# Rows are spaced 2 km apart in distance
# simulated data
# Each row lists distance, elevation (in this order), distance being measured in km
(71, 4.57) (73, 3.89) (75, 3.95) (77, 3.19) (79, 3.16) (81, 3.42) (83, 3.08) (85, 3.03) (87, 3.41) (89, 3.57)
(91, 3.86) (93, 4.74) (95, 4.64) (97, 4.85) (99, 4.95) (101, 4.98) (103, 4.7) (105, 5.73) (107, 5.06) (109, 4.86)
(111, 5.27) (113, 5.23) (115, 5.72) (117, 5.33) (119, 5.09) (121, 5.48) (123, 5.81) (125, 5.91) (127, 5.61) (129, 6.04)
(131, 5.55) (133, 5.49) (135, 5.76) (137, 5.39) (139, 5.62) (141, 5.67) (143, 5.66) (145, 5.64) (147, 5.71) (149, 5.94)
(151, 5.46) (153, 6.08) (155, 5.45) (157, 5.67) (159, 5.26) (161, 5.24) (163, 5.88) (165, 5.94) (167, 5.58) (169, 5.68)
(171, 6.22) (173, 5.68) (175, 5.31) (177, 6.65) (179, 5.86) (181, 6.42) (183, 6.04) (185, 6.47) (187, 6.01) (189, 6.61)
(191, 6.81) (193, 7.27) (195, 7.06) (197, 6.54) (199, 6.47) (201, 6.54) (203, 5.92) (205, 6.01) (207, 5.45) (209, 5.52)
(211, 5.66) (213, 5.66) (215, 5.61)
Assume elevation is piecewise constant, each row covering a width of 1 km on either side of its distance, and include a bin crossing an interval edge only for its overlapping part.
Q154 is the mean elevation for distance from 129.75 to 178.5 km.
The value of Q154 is 5.69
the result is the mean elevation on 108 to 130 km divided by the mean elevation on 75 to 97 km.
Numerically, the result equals 1.49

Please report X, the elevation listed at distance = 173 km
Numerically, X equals 5.68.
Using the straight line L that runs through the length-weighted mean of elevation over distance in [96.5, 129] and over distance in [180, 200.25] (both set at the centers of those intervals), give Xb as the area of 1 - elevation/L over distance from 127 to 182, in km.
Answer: 2.3 km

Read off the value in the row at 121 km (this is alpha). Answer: 5.48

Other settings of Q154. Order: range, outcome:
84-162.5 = 5.22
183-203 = 6.58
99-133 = 5.39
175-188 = 6.17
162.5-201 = 6.25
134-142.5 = 5.61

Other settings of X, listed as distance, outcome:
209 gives 5.52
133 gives 5.49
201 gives 6.54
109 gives 4.86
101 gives 4.98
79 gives 3.16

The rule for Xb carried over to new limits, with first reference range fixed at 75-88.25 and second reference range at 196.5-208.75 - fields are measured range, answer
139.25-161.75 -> -3.4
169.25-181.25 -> -1.1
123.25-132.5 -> -3.0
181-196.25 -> -2.2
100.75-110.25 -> -3.1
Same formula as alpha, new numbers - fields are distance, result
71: 4.57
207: 5.45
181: 6.42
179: 5.86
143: 5.66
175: 5.31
